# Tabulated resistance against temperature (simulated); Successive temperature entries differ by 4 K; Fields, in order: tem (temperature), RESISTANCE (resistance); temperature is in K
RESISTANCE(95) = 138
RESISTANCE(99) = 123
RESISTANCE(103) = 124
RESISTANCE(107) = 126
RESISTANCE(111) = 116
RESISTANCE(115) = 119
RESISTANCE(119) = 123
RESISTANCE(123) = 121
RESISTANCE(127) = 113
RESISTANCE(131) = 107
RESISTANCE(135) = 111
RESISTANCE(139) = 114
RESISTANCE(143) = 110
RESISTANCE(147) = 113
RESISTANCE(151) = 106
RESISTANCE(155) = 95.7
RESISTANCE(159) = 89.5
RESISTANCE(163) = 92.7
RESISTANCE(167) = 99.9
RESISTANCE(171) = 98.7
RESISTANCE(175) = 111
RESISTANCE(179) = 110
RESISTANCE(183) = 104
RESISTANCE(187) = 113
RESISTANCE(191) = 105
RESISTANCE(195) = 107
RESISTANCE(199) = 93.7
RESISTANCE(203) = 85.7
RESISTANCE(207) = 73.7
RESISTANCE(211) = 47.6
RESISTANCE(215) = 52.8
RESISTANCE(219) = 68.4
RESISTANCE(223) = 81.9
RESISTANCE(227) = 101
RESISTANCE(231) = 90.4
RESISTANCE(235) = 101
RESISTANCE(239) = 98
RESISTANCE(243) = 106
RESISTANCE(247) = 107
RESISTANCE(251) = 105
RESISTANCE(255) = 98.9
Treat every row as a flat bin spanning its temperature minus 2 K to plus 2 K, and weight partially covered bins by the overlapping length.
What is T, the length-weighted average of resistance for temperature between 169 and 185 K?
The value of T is 106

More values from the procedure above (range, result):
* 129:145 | 110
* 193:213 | 81.5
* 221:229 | 91.5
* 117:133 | 116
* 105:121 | 121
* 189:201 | 102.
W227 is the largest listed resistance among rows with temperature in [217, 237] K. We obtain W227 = 101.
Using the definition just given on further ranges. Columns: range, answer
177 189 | 113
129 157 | 114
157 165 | 92.7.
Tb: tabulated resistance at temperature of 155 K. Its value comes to 95.7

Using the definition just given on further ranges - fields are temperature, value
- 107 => 126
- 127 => 113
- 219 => 68.4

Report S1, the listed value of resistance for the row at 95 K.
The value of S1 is 138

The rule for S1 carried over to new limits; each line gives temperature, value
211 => 47.6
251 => 105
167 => 99.9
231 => 90.4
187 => 113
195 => 107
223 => 81.9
